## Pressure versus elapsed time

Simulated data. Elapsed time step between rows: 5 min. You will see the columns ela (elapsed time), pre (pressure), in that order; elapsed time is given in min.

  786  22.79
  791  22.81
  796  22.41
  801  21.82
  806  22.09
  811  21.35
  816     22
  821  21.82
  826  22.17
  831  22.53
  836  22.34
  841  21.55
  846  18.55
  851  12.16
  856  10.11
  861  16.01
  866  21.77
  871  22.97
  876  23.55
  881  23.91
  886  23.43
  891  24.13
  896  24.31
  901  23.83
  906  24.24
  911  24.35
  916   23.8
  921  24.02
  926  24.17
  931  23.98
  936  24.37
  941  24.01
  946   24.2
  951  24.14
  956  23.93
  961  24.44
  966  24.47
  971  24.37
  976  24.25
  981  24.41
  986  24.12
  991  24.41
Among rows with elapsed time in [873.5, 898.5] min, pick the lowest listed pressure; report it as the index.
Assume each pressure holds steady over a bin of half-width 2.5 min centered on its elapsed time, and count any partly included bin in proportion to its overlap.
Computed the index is 23.43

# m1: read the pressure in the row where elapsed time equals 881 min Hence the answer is 23.91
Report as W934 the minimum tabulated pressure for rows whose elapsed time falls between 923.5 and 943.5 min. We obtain 23.98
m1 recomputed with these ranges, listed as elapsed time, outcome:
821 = 21.82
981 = 24.41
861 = 16.01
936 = 24.37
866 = 21.77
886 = 23.43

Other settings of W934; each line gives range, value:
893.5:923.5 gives 23.8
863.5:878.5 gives 21.77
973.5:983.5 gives 24.25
